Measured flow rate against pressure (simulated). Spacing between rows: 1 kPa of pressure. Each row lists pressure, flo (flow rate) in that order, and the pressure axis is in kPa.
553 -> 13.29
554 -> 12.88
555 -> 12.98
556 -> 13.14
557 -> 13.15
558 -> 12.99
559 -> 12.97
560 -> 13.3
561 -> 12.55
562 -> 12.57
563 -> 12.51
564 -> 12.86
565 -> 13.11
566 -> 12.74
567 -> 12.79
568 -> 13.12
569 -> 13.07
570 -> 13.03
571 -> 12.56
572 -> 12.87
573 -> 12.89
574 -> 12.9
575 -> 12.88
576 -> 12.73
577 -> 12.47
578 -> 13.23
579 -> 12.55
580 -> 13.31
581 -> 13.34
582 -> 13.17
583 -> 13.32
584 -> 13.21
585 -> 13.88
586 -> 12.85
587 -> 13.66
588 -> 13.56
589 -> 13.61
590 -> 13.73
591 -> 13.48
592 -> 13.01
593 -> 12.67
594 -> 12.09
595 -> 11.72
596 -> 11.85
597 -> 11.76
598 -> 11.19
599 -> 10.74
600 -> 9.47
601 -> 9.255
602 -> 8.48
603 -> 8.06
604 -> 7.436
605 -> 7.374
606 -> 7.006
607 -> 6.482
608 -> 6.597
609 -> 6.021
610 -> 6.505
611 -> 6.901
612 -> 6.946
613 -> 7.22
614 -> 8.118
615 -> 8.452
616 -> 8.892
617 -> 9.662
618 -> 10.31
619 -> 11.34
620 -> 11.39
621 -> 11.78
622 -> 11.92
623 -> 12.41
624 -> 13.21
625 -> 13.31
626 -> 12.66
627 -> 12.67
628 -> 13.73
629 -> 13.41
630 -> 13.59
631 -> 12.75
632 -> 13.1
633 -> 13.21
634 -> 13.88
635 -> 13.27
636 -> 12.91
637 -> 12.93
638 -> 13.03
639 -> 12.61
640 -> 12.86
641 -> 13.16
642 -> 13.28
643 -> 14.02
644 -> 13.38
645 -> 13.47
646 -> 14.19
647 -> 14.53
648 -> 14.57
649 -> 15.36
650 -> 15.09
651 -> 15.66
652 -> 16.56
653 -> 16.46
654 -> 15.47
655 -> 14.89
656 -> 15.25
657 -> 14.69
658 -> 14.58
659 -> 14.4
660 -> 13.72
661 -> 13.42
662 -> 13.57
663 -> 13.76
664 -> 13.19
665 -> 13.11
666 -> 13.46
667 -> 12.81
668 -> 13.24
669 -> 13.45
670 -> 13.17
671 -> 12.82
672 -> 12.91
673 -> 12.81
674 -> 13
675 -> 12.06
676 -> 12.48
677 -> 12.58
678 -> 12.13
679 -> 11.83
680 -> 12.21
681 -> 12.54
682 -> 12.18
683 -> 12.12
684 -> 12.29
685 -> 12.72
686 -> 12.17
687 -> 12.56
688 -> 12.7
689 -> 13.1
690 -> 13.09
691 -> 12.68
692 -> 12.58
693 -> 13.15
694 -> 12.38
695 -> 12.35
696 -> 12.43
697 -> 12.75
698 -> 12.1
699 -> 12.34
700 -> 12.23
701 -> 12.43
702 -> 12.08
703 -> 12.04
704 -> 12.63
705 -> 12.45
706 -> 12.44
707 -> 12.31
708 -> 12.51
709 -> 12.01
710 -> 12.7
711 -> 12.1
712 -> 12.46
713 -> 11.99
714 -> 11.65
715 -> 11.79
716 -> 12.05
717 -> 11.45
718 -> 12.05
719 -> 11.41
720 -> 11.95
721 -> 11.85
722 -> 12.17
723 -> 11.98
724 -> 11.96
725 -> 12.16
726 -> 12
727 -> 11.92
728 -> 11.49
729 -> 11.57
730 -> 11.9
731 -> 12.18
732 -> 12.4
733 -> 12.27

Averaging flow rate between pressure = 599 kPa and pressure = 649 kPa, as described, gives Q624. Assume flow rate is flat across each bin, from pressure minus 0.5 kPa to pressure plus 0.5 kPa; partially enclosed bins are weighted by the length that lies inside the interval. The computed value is 11.1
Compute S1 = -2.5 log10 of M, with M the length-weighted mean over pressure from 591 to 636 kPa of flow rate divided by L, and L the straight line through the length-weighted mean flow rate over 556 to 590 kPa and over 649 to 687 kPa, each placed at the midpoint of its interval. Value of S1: 0.25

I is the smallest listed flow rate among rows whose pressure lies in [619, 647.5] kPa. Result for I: 11.34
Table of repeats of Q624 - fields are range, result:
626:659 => 14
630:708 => 13.2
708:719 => 12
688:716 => 12.4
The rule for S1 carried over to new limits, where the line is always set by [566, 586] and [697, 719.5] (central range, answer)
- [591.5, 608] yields 0.29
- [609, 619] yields 0.48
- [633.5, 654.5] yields -0.13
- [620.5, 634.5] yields -0.03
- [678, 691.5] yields -0.01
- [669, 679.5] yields -0.02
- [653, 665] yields -0.15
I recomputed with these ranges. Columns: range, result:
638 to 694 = 11.83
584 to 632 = 6.021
